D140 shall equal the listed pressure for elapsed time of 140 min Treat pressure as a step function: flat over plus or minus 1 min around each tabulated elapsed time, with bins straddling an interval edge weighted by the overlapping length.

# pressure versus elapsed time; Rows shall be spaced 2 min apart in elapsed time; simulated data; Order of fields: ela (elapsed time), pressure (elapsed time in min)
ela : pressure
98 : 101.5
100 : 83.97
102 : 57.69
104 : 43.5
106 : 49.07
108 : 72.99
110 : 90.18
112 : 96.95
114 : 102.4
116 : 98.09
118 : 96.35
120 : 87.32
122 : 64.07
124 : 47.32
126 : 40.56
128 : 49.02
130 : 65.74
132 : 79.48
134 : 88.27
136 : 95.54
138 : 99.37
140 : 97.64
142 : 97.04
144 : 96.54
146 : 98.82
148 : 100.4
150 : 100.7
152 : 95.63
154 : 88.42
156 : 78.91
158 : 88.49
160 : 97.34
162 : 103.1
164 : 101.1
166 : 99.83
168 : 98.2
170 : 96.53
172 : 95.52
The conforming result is 97.64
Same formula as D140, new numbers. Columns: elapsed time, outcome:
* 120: 87.32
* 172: 95.52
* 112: 96.95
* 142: 97.04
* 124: 47.32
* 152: 95.63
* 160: 97.34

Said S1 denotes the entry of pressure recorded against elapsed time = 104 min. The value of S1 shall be 43.5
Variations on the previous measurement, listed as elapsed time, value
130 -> 65.74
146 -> 98.82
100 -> 83.97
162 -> 103.1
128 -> 49.02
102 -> 57.69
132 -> 79.48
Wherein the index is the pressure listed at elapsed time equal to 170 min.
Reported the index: 96.53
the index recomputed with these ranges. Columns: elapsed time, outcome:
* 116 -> 98.09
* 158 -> 88.49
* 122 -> 64.07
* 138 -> 99.37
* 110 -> 90.18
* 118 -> 96.35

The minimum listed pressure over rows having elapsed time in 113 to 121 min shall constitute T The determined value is 87.32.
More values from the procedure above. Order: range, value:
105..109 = 49.07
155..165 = 78.91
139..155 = 88.42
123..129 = 40.56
